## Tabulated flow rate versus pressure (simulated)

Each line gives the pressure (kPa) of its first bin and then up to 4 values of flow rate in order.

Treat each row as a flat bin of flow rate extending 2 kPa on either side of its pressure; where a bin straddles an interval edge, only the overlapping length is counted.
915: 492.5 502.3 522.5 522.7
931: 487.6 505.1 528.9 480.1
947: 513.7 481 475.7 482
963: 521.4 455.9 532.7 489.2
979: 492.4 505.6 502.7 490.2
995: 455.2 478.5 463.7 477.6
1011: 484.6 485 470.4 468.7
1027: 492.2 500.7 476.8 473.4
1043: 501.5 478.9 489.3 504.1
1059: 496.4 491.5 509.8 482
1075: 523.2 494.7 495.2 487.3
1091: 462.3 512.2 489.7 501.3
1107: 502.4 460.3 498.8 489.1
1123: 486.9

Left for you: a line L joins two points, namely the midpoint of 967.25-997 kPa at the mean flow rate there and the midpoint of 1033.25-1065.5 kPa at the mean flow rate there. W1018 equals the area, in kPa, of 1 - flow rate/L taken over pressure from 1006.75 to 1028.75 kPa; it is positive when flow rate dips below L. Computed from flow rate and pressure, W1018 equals 0.5 kPa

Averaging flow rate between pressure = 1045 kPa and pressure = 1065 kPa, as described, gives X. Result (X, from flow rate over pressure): 492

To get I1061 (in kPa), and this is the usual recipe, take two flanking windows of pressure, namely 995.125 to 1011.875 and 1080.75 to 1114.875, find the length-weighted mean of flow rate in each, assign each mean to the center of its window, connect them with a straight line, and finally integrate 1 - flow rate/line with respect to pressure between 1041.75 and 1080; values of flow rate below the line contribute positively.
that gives -1.1 kPa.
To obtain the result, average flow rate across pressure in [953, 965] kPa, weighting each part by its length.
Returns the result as 493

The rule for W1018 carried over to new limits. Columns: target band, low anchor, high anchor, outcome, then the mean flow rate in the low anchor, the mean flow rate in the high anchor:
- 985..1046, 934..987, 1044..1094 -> 1.7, 497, 493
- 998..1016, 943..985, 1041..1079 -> 0.7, 494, 497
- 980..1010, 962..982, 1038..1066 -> 0.8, 498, 492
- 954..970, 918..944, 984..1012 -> 0.2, 508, 480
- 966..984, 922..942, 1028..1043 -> 0.2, 511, 487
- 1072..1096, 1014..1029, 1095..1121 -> -0.3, 479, 492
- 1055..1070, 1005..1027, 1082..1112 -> -0.4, 479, 490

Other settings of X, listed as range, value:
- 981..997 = 488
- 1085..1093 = 475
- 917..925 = 512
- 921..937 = 509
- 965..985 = 495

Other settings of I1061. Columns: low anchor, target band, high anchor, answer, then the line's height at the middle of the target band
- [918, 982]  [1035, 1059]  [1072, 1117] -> 0.3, 495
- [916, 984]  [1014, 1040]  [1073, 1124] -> 0.8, 496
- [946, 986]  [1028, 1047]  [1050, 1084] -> 0.4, 498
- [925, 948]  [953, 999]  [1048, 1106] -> 1.1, 503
